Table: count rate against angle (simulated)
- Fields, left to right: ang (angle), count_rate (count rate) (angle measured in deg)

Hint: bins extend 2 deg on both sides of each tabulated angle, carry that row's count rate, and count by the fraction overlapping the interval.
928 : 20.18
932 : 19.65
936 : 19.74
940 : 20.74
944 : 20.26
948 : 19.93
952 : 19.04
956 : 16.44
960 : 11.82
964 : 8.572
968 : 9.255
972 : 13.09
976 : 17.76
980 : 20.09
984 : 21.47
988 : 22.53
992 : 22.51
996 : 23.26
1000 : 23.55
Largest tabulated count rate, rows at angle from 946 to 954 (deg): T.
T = 19.93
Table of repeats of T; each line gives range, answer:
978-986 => 21.47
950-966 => 19.04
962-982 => 20.09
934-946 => 20.74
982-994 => 22.53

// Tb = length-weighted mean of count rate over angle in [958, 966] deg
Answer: 10.2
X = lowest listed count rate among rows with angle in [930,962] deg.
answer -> 11.82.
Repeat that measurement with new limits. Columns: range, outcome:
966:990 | 9.255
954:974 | 8.572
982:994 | 21.47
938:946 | 20.26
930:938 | 19.65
